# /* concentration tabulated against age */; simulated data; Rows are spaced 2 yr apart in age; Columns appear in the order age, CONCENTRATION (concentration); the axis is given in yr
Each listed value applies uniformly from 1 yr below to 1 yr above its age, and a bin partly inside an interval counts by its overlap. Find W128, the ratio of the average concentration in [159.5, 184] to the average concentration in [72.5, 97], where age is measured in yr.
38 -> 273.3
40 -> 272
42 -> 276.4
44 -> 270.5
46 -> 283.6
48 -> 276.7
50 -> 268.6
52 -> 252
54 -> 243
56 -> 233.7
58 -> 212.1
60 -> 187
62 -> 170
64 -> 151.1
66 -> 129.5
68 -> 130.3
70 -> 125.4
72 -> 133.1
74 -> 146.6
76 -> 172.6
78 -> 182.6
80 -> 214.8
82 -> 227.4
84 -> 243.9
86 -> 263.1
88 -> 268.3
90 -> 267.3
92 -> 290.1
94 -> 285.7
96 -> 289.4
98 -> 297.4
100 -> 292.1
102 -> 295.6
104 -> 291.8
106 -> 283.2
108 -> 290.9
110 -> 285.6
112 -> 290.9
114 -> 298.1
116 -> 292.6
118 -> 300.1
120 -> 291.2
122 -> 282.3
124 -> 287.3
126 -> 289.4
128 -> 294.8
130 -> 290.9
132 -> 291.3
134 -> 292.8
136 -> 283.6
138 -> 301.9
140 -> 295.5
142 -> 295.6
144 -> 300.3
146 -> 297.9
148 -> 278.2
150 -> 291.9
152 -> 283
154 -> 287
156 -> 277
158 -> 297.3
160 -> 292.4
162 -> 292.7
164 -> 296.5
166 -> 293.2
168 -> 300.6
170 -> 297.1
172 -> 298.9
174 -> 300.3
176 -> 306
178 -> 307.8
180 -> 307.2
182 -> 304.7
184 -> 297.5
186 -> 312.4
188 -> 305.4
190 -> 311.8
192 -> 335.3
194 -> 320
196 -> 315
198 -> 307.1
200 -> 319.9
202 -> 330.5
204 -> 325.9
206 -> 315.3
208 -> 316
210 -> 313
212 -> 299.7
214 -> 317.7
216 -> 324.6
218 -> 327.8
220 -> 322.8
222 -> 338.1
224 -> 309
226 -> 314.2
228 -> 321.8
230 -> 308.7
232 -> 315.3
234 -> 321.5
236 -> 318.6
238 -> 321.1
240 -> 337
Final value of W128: 1.3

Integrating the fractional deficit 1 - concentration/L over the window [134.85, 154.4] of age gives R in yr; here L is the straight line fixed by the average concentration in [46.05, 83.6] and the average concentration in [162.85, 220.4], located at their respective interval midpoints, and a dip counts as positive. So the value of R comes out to -1.7 yr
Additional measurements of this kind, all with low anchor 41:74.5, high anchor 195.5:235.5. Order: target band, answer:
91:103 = -3.0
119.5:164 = -4.2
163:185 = -0.9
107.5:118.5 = -2.1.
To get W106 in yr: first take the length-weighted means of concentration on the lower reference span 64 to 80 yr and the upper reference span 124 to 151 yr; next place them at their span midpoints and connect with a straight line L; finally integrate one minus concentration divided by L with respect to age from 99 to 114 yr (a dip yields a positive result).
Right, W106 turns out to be -4.4 yr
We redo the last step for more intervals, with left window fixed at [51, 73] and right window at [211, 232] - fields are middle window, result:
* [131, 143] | -2.4 yr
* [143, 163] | -2.4 yr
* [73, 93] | -3.0 yr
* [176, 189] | -1.0 yr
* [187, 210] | -1.5 yr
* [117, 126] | -2.3 yr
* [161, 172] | -1.1 yr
